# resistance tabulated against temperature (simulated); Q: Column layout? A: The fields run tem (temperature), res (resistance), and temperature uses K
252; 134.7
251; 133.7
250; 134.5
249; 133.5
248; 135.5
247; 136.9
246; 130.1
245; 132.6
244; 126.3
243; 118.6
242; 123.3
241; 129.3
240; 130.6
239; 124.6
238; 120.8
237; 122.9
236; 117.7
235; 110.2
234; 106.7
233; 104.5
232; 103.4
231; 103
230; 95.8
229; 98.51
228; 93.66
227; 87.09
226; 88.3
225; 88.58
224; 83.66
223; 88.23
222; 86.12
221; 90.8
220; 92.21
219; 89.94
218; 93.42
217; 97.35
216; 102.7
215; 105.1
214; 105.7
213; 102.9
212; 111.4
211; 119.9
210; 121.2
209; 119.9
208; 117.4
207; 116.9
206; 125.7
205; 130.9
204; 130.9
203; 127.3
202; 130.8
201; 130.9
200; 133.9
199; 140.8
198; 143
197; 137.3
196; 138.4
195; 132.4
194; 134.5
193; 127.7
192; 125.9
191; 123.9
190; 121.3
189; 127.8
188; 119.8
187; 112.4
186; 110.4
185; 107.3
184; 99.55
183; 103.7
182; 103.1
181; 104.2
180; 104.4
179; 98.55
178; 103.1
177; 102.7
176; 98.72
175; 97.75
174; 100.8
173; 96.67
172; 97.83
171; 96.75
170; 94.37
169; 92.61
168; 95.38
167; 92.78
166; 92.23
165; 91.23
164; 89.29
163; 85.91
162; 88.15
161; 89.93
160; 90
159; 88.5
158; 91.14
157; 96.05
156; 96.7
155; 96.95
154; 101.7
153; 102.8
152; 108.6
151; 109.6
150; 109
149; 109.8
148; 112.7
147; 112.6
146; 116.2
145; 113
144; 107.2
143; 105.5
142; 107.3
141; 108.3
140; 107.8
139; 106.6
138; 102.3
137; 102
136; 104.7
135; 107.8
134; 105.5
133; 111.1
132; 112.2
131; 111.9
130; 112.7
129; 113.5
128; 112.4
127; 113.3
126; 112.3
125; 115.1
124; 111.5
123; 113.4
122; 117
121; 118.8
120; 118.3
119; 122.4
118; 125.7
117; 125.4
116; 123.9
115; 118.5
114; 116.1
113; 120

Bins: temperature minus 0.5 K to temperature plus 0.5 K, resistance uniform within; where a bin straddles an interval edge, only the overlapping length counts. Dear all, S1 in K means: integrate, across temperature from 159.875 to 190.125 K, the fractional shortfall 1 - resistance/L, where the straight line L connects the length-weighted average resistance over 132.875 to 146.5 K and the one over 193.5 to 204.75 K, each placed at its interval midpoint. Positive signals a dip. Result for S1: 5.8 K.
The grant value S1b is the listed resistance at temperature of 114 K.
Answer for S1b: 116.1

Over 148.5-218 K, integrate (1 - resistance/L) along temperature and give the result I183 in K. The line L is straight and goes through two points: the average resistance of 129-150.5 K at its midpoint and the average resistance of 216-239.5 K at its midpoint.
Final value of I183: -3.5 K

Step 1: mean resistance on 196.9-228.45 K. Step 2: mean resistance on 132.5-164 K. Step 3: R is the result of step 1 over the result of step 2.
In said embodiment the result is 1.07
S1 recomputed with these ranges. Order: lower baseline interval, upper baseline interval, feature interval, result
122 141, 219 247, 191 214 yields -3.9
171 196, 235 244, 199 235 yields 3.3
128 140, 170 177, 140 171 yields 0.9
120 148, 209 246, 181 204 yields -3.4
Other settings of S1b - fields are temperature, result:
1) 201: 130.9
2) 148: 112.7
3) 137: 102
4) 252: 134.7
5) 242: 123.3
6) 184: 99.55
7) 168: 95.38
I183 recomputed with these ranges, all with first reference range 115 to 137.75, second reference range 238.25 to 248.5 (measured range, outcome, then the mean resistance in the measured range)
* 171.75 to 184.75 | 2.1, 101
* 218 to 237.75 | 4.5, 97.6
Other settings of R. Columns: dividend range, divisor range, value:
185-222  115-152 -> 1.06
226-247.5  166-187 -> 1.14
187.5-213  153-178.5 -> 1.34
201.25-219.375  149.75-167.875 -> 1.20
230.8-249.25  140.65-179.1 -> 1.22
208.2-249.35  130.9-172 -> 1.08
